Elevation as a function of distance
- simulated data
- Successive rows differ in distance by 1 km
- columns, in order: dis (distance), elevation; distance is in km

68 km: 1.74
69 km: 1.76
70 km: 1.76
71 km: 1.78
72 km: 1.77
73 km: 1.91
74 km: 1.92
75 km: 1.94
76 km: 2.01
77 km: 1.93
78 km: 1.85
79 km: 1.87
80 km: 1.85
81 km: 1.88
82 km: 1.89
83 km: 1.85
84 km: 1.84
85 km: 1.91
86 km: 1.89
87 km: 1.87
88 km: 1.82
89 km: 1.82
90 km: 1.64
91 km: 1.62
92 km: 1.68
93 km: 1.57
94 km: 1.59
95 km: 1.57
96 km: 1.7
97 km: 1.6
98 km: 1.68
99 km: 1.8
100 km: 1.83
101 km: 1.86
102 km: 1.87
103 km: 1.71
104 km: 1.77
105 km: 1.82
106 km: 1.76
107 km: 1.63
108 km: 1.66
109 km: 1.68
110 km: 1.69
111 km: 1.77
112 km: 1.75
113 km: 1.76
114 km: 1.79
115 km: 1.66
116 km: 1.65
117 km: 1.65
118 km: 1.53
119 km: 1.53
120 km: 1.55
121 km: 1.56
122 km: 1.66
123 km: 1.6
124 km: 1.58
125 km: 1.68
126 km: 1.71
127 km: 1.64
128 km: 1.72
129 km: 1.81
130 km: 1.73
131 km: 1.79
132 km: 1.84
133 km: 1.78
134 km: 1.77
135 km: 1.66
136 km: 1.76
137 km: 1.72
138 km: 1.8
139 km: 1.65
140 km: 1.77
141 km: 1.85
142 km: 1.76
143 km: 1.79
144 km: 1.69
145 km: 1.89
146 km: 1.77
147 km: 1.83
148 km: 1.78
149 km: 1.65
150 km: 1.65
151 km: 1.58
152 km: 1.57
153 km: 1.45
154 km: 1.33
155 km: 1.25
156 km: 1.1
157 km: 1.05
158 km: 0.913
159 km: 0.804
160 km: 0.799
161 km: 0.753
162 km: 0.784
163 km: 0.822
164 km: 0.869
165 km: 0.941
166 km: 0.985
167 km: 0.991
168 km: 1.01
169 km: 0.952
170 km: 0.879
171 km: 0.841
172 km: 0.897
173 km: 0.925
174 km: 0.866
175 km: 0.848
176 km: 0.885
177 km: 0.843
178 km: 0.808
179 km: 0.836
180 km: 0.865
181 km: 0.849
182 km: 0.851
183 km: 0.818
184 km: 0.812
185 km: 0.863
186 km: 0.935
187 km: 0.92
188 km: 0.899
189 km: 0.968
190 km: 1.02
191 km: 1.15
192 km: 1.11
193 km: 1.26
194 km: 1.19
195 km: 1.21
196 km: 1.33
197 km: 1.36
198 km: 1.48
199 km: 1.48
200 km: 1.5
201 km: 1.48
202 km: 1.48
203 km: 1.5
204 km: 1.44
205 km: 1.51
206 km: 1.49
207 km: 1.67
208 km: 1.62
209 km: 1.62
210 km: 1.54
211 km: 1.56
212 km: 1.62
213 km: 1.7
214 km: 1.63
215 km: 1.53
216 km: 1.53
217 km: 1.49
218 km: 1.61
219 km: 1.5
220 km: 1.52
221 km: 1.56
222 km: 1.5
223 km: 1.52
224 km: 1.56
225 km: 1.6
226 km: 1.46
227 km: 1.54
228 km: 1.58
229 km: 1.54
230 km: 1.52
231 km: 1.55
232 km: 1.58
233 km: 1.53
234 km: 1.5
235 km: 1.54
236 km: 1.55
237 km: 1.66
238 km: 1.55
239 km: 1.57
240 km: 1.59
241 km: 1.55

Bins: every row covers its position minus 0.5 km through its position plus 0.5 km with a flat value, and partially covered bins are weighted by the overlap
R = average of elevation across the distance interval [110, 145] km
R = 1.71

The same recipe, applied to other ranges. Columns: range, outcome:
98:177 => 1.48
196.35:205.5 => 1.47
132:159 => 1.6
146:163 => 1.27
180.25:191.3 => 0.911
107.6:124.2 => 1.65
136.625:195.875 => 1.17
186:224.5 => 1.42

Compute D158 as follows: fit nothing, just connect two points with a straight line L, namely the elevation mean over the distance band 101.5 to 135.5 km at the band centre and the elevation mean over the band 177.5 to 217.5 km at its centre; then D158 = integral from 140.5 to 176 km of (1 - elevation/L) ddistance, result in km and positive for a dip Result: 6.6 km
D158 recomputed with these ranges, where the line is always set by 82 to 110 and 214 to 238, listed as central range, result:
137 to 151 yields -0.7 km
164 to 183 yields 8.6 km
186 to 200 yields 3.6 km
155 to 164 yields 4.1 km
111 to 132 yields 0.4 km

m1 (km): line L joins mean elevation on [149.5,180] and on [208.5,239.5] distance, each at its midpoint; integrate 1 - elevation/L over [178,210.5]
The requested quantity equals 2.0 km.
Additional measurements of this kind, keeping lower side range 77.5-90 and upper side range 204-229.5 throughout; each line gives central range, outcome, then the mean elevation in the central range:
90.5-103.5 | 0.9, 1.7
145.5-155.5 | 0.7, 1.59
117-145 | 0.7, 1.7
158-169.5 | 5.4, 0.884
